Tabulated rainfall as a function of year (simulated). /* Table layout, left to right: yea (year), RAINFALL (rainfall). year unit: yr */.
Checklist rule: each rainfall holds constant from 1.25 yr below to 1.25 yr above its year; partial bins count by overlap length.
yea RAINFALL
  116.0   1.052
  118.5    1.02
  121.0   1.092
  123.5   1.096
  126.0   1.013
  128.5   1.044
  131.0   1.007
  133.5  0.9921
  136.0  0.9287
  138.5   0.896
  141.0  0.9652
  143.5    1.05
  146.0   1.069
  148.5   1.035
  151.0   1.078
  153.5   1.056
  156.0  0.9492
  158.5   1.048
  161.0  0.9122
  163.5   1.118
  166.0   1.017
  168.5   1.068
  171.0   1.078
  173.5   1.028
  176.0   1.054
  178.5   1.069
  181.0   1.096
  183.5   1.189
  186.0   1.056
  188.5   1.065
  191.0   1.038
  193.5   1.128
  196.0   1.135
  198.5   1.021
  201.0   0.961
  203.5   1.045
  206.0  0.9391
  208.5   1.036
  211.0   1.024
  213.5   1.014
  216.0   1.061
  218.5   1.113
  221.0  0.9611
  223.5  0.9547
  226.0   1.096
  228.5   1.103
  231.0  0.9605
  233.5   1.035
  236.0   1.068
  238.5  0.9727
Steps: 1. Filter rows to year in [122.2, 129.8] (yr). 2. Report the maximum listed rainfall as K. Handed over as 1.096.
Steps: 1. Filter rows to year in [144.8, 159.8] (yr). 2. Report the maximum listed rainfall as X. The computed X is 1.078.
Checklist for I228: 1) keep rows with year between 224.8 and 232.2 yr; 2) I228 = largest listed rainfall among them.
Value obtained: 1.103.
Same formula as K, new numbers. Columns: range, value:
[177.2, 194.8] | 1.189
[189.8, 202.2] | 1.135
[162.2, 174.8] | 1.118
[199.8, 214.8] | 1.045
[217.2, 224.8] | 1.113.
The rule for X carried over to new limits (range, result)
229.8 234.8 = 1.035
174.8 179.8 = 1.069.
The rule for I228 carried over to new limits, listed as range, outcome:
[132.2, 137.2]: 0.9921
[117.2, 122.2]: 1.092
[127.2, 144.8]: 1.05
